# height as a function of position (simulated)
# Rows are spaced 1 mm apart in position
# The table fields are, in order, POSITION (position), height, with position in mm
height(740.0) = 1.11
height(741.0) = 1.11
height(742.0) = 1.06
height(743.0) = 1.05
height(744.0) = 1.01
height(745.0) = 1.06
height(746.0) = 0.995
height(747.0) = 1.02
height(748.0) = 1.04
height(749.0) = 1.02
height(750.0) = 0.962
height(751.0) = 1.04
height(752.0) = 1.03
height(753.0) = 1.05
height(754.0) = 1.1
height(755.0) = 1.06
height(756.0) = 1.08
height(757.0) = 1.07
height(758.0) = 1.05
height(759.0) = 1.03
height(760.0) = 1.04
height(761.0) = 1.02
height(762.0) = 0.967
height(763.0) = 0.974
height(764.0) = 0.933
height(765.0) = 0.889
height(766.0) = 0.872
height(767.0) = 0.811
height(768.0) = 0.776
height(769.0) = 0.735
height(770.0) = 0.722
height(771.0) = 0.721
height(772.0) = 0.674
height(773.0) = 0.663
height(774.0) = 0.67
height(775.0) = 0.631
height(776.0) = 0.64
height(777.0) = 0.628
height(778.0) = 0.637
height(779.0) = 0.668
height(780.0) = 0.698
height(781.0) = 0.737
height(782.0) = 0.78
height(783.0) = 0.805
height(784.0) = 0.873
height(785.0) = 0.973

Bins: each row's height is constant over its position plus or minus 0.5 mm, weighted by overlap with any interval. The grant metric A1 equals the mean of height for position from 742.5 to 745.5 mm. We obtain 1.04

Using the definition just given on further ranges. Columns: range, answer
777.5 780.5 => 0.668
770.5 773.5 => 0.686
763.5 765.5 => 0.911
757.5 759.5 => 1.04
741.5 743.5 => 1.06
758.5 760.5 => 1.04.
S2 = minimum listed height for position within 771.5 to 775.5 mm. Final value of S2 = 0.631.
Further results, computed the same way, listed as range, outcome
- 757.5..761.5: 1.02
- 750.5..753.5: 1.03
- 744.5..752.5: 0.962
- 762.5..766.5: 0.872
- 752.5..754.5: 1.05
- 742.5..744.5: 1.01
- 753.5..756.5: 1.06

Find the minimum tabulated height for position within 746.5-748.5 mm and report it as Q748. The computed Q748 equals 1.02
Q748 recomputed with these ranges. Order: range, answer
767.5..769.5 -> 0.735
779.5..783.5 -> 0.698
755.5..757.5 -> 1.07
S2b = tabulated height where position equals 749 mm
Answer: 1.02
